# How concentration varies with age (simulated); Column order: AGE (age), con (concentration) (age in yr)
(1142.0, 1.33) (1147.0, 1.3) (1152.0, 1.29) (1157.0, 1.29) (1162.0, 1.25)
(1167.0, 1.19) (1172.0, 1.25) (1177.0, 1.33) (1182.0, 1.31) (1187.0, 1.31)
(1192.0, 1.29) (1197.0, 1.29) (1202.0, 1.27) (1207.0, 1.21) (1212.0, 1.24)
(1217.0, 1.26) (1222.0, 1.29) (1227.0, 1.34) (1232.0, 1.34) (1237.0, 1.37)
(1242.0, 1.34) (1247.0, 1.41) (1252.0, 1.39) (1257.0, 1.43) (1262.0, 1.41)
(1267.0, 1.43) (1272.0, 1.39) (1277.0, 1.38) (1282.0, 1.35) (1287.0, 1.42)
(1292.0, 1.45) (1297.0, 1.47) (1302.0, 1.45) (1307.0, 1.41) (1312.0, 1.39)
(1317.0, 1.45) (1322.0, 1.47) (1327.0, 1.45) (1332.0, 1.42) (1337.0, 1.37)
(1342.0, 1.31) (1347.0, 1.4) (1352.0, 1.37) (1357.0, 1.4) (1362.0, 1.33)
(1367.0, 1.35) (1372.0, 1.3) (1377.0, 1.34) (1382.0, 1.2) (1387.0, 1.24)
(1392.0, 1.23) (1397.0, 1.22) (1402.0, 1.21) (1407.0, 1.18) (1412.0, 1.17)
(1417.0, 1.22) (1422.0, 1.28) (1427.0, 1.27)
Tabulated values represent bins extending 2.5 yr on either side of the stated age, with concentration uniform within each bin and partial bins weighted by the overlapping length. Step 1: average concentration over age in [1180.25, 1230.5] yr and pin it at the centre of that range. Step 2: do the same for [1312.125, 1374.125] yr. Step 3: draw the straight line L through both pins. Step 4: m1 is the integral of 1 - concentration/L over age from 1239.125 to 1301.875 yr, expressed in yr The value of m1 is -3.6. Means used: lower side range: 1.28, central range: 1.41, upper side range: 1.39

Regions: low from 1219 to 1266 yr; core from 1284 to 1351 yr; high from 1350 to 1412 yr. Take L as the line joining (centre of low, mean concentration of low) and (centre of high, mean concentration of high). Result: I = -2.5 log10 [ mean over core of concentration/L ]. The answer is -0.079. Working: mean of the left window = 1.37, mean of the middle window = 1.42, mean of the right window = 1.28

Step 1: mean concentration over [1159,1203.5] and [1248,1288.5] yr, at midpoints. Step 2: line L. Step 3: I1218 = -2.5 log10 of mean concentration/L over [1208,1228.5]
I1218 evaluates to 0.05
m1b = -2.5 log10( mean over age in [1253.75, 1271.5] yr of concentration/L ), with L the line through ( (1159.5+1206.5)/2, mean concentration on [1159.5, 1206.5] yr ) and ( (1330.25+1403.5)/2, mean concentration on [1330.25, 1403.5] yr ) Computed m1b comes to -0.10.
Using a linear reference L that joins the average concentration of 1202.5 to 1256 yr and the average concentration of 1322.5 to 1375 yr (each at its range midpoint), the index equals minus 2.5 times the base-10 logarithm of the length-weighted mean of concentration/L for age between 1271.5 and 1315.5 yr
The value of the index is -0.05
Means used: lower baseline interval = 1.32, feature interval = 1.41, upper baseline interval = 1.37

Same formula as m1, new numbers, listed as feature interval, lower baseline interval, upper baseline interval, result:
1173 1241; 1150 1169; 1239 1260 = 1.6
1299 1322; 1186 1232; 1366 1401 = -2.9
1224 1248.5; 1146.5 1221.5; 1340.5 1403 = -1.5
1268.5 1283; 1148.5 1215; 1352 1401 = -1.1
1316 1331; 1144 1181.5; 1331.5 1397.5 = -1.6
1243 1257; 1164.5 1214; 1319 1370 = -0.9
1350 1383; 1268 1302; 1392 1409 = -1.7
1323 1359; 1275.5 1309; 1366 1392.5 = -1.4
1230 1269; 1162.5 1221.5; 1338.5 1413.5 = -3.6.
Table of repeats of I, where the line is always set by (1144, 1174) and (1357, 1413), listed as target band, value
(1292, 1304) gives -0.16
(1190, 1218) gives 0.00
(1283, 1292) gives -0.13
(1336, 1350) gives -0.08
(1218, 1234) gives -0.05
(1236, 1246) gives -0.08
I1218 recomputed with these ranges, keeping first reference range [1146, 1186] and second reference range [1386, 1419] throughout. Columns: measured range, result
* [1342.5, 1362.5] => -0.13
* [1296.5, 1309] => -0.17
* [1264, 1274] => -0.13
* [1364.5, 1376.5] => -0.09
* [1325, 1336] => -0.16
